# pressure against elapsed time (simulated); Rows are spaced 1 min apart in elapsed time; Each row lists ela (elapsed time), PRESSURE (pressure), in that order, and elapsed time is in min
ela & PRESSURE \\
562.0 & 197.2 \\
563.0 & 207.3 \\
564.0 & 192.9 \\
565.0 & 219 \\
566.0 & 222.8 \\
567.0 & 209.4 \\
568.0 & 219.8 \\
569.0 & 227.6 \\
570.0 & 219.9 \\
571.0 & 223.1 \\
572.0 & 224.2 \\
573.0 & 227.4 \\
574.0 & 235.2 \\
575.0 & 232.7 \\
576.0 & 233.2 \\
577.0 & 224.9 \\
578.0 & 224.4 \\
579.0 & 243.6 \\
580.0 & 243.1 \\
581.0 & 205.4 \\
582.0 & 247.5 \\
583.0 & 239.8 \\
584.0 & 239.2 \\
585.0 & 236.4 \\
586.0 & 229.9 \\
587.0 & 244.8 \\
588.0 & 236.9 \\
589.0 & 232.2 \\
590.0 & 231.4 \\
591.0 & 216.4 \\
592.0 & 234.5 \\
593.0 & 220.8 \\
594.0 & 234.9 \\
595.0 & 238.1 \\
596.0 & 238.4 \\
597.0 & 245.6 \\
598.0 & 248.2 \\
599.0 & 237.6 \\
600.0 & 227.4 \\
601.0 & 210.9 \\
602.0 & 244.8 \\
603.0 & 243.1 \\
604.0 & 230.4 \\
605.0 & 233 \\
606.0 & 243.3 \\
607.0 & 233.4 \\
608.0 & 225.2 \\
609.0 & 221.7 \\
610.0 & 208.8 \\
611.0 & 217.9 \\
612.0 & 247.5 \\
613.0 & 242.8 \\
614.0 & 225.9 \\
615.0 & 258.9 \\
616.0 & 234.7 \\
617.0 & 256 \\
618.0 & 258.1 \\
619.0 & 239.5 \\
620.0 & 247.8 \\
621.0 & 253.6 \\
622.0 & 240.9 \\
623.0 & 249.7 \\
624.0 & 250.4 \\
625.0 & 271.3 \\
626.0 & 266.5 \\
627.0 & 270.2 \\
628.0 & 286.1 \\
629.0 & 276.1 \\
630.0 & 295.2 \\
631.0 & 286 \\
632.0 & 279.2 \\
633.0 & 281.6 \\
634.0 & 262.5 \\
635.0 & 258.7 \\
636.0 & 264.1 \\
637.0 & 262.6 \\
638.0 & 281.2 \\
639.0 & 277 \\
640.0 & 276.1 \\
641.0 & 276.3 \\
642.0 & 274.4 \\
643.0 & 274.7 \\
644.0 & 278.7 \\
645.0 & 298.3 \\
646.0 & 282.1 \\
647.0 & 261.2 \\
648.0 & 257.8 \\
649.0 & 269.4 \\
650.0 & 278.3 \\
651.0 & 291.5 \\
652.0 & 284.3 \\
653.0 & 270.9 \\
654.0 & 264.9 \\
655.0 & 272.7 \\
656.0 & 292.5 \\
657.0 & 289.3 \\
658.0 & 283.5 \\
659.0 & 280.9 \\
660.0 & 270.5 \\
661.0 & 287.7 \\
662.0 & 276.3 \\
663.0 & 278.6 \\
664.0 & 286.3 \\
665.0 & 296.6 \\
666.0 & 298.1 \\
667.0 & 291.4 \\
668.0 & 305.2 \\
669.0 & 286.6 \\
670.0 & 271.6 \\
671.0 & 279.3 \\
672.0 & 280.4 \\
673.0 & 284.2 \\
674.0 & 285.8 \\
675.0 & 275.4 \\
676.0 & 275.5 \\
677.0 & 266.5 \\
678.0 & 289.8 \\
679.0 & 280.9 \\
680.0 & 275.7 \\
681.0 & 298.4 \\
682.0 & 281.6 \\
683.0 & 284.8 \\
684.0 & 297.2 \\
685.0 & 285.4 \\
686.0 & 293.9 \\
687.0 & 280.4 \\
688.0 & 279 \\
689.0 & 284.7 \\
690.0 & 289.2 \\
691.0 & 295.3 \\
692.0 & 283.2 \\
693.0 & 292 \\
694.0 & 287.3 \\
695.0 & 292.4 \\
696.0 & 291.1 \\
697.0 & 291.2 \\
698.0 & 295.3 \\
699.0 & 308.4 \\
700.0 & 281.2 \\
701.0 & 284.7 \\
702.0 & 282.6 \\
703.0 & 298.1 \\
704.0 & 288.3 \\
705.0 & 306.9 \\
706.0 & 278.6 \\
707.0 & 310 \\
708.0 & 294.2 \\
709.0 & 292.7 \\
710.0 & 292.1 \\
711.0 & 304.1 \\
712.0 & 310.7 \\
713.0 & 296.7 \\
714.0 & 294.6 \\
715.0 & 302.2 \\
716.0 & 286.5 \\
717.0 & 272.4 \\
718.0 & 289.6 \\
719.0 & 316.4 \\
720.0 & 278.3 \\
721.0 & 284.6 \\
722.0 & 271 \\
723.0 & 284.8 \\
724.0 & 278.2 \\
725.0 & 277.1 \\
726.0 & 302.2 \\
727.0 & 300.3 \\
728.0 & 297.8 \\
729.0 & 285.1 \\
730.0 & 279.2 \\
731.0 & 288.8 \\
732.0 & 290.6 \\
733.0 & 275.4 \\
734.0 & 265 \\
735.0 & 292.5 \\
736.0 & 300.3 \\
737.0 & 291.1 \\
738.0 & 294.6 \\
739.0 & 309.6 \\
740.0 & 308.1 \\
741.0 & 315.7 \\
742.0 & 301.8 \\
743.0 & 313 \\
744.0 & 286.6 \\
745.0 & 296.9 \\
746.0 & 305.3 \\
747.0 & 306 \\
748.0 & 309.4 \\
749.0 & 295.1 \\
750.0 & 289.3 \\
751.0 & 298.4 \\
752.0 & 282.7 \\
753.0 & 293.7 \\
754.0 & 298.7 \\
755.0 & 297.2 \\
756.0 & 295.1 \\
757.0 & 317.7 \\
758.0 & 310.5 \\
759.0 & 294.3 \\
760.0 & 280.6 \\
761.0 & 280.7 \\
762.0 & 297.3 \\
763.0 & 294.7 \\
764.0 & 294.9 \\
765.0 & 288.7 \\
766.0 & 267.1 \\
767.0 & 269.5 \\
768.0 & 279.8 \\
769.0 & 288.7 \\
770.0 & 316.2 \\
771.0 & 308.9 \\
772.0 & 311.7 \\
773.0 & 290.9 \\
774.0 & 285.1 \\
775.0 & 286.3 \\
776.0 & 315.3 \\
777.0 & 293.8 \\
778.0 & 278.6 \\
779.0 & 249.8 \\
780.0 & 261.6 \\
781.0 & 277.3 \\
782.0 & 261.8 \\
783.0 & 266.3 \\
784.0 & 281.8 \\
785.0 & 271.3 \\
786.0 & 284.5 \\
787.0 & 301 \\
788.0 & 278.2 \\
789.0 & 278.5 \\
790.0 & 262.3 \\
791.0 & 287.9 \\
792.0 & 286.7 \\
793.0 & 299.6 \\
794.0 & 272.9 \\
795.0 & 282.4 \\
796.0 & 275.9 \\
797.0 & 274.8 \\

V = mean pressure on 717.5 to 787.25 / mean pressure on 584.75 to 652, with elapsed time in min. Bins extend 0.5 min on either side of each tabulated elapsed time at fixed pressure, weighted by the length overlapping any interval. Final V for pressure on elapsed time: 1.15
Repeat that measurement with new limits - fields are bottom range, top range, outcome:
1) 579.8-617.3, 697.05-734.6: 1.24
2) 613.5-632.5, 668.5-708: 1.10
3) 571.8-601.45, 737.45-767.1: 1.27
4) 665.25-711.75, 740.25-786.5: 1.01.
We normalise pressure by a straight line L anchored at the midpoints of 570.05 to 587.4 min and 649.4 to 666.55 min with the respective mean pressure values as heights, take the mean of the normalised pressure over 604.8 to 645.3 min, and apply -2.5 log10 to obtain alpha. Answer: 0.02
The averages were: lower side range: 232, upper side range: 282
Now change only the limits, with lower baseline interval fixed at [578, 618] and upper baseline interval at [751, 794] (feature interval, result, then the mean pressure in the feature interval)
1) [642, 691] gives -0.109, 282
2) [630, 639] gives -0.116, 274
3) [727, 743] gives -0.068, 294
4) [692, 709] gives -0.104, 292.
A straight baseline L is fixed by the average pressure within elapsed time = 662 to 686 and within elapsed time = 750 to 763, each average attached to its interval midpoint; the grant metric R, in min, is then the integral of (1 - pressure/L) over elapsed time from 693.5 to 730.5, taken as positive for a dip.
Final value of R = -0.23 min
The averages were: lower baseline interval 285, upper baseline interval 295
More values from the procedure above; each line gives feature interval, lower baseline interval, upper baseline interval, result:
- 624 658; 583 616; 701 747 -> -3.0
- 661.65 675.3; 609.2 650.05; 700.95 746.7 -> -0.5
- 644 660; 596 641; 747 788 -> -1.1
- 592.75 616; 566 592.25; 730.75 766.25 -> 0.5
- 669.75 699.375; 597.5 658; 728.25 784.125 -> -1.3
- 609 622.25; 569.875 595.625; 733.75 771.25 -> 0.2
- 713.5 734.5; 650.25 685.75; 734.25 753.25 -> 0.6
